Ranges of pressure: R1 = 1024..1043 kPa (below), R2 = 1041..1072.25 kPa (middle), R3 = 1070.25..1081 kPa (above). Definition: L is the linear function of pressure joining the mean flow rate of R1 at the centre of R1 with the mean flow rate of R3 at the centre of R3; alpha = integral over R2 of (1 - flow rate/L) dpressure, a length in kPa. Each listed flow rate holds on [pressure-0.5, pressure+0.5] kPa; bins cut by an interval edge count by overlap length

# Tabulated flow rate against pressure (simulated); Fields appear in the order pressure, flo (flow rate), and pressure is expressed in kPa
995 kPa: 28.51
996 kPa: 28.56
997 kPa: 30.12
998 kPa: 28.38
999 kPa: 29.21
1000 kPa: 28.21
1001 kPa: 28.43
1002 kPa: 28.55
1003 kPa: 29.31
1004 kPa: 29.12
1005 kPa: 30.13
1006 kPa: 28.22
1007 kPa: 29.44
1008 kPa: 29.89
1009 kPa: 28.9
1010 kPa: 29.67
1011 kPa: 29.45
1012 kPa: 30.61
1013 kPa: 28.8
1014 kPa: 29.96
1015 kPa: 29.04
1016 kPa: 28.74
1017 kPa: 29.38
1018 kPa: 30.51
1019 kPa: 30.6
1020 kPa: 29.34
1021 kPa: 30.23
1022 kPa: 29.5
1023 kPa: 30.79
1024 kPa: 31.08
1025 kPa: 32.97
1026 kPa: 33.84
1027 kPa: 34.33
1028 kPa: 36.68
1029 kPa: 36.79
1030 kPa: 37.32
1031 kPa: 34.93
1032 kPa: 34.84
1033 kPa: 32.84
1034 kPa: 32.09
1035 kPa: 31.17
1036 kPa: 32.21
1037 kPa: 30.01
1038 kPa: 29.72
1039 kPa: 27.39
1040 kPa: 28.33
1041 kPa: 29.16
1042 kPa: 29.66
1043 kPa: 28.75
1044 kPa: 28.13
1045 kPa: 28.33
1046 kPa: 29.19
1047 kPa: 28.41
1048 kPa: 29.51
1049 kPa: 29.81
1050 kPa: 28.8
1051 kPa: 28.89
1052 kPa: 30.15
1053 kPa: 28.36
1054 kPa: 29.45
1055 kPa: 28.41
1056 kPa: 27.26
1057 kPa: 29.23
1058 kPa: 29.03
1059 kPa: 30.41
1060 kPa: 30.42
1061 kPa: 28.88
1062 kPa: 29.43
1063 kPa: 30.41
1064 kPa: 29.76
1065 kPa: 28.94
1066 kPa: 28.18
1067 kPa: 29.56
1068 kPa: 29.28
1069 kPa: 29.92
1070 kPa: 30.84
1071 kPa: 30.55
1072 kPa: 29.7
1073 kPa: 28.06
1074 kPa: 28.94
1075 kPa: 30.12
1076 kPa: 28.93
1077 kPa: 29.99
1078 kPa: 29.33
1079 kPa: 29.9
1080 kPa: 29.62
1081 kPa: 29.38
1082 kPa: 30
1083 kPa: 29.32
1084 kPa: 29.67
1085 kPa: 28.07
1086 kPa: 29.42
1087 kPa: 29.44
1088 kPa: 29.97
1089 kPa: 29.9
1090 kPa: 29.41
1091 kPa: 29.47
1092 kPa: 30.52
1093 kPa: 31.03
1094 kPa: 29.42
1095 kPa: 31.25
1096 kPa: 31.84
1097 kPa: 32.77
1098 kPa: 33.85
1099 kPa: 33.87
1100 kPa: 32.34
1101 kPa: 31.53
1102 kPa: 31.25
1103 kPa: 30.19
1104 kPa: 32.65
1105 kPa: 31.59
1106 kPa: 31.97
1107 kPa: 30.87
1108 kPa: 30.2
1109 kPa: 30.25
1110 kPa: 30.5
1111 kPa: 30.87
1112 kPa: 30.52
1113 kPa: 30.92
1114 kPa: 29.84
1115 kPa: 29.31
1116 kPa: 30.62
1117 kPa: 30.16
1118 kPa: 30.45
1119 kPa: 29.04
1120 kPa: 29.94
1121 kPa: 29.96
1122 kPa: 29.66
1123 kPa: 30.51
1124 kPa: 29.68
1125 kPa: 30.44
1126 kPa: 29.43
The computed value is 1.5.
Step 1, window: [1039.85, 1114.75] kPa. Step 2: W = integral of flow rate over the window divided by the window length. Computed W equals 29.9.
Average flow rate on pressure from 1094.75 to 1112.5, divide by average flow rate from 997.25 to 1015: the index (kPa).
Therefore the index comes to 1.1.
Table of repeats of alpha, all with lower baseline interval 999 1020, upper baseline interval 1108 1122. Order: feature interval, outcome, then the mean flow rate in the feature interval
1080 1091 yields 0.2 kPa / 29.5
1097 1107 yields -0.7 kPa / 32.1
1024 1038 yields -1.9 kPa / 33.6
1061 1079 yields 0.2 kPa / 29.5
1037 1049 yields 0.3 kPa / 28.9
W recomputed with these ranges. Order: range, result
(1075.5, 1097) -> 29.9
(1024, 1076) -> 30.4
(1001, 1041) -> 30.9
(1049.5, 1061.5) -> 29.1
